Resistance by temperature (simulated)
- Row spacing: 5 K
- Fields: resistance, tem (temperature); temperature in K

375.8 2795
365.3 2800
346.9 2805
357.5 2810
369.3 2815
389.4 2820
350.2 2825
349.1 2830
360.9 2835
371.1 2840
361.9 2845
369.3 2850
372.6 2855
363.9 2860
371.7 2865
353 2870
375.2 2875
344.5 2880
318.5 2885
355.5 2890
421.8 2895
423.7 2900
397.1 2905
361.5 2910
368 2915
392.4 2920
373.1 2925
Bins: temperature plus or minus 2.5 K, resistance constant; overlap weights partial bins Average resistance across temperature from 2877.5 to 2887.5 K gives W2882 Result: 332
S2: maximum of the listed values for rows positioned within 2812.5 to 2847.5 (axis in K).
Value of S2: 389.4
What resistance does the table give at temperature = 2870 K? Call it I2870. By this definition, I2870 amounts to 353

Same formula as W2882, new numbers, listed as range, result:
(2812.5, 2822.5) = 379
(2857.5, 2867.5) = 368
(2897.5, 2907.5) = 410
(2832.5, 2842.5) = 366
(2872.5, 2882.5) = 360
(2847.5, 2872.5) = 366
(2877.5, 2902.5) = 373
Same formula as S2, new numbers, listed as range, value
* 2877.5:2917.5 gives 423.7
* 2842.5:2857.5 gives 372.6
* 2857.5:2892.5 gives 375.2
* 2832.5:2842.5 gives 371.1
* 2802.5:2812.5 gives 357.5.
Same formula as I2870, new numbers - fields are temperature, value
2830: 349.1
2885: 318.5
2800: 365.3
